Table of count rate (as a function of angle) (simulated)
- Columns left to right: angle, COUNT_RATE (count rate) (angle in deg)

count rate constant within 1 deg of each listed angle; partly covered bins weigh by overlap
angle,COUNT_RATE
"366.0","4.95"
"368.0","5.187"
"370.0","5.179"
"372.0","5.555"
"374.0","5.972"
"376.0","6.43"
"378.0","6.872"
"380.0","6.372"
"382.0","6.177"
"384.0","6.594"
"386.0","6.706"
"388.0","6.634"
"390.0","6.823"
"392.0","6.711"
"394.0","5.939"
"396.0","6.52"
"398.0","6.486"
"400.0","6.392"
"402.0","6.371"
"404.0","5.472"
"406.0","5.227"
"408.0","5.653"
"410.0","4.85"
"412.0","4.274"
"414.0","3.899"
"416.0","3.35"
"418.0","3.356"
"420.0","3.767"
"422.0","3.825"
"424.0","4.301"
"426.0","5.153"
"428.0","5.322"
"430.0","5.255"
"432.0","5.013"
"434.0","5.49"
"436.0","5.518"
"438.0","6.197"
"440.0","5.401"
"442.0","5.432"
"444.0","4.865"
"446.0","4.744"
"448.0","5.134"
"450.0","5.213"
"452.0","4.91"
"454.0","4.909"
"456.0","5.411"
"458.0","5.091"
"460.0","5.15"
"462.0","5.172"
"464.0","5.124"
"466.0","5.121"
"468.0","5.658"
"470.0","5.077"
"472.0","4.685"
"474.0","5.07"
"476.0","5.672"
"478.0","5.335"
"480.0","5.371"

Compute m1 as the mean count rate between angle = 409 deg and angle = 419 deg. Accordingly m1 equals 3.95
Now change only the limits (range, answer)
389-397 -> 6.5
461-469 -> 5.27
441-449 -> 5.04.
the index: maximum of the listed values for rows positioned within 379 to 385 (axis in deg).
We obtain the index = 6.594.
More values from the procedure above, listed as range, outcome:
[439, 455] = 5.432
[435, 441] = 6.197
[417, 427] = 5.153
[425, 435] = 5.49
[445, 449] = 5.134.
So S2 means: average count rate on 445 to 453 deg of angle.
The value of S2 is 5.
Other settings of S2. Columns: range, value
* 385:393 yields 6.72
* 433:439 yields 5.73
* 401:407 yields 5.69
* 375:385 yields 6.49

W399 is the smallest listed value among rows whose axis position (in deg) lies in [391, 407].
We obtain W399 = 5.227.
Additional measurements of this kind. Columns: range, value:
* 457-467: 5.091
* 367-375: 5.179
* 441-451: 4.744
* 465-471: 5.077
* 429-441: 5.013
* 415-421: 3.35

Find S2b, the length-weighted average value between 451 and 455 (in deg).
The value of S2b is 4.91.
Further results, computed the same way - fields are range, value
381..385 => 6.39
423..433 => 5.01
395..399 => 6.5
